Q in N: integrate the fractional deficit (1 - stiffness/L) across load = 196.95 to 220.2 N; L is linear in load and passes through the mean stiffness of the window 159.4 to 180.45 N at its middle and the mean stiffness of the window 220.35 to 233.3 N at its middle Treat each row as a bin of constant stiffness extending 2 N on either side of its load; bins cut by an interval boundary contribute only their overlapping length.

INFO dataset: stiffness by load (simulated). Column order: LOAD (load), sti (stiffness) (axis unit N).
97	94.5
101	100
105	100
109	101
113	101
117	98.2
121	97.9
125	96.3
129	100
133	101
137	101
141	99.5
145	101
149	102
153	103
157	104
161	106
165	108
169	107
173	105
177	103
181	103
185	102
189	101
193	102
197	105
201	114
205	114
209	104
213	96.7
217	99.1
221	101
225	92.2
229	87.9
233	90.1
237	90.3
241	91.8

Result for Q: -2.1 N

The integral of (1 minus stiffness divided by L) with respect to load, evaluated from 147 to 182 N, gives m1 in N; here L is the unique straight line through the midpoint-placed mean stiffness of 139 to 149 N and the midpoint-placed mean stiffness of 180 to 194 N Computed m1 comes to -1.2 N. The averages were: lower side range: 101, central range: 105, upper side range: 102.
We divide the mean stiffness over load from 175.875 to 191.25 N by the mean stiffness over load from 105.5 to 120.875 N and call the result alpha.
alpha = 1.0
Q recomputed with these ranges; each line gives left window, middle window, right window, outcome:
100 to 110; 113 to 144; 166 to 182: 0.77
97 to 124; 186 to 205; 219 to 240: -2.42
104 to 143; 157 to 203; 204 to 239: -3.32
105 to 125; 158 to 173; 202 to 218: -0.67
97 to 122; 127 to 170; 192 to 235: -1.33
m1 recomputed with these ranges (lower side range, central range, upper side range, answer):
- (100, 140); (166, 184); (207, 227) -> -1.0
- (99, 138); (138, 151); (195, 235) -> -0.1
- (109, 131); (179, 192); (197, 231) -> -0.2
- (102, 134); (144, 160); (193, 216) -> -0.1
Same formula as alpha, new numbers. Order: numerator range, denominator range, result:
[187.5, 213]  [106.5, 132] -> 1.07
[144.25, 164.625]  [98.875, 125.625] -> 1.04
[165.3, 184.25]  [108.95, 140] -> 1.05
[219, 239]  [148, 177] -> 0.88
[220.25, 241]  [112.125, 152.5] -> 0.92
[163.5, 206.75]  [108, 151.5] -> 1.06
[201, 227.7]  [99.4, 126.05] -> 1.03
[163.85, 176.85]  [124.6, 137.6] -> 1.06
